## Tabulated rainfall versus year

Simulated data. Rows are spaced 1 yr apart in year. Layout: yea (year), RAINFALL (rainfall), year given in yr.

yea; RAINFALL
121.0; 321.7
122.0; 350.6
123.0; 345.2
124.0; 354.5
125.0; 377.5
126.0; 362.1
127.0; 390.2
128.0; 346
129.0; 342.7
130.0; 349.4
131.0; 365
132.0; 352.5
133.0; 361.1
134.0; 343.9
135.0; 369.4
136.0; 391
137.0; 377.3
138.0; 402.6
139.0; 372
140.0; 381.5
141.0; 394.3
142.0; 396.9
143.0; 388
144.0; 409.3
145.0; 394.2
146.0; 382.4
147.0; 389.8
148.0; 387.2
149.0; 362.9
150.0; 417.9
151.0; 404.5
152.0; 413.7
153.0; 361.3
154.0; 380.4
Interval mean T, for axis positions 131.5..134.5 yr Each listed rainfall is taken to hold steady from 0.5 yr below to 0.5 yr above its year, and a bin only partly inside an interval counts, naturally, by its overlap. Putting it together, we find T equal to 352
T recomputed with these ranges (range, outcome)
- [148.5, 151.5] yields 395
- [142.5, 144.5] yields 399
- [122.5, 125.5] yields 359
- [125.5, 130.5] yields 358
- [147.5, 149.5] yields 375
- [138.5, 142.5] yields 386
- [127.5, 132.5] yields 351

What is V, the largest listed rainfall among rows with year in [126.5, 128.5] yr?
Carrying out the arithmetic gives 390.2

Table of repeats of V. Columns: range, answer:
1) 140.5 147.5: 409.3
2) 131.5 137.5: 391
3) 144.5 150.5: 417.9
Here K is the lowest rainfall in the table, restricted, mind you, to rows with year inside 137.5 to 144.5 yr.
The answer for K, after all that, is 372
